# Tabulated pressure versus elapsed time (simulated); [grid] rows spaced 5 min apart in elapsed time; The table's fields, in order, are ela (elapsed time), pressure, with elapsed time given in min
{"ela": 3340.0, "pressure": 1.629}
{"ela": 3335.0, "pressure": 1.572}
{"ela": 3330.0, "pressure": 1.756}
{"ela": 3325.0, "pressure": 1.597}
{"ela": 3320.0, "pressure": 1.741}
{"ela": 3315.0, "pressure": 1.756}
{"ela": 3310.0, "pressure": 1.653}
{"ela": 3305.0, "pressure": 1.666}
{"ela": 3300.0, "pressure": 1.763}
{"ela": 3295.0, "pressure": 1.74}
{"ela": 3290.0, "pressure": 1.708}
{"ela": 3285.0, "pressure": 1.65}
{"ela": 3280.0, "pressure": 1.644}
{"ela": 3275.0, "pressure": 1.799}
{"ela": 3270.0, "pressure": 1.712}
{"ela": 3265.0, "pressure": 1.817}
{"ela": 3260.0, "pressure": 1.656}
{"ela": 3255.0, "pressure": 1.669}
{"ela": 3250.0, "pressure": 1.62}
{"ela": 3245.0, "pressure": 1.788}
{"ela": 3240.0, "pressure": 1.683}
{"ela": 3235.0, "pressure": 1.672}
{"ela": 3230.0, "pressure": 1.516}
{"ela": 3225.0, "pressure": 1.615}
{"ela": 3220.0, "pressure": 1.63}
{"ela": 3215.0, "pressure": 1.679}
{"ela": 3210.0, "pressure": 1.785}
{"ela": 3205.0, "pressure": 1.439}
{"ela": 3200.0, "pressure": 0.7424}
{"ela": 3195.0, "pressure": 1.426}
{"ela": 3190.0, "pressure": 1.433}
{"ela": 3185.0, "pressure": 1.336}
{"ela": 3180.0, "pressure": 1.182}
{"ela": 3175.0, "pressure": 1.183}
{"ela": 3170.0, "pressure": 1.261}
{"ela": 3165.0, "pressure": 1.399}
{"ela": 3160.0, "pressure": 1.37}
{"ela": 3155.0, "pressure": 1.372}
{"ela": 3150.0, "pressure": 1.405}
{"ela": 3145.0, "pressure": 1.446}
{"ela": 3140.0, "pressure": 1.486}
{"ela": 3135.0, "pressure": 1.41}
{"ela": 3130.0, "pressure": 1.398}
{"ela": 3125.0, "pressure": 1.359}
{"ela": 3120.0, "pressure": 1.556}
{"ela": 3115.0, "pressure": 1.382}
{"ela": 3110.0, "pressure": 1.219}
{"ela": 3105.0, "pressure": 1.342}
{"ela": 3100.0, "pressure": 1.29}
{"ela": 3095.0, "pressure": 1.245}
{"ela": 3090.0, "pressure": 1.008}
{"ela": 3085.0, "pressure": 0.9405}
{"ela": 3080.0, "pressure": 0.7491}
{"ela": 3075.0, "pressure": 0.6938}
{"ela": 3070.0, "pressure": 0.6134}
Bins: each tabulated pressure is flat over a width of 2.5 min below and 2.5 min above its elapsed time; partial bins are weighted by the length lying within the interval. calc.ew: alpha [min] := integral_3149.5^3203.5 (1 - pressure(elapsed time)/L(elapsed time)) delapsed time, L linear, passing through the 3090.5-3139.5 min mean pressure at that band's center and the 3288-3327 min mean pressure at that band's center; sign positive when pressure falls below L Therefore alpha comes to 6.6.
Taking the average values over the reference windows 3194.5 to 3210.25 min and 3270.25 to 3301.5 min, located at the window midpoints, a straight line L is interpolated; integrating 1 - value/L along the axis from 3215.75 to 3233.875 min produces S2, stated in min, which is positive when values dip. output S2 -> -2.7 min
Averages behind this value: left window 1.28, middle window 1.6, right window 1.72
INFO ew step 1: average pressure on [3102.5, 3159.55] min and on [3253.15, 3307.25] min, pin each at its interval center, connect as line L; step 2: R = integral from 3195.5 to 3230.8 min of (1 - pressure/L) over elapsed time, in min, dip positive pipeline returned 2.0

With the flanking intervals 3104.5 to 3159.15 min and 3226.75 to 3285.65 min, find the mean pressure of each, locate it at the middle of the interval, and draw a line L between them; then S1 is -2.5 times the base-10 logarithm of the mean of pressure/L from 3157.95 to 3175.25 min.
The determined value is 0.13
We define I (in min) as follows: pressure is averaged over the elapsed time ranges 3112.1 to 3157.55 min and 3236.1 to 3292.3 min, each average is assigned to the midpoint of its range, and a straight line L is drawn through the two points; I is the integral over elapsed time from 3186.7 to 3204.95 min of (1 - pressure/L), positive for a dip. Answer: 3.7 min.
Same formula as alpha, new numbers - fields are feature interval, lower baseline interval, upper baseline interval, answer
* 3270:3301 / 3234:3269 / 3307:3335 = -0.35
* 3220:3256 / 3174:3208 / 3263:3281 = -2.51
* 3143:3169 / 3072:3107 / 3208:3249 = -1.11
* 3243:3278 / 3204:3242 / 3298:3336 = -1.35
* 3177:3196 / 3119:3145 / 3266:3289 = 2.54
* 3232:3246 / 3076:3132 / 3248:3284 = -0.68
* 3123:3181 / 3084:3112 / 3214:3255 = 0.18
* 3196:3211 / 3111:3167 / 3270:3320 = 2.45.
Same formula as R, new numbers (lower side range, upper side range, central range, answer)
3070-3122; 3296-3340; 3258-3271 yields -1.55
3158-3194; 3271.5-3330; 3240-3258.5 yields -1.77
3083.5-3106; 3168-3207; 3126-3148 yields -4.16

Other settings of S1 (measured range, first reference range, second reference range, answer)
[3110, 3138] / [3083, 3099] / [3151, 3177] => -0.17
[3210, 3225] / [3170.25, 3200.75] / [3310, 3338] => -0.23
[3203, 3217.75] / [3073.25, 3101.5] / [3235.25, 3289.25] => -0.10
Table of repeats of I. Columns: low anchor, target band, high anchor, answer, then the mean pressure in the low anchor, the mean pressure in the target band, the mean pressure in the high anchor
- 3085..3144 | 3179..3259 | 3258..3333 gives 1.40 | 1.32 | 1.52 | 1.71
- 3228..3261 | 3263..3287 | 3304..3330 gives -0.74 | 1.66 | 1.72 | 1.69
